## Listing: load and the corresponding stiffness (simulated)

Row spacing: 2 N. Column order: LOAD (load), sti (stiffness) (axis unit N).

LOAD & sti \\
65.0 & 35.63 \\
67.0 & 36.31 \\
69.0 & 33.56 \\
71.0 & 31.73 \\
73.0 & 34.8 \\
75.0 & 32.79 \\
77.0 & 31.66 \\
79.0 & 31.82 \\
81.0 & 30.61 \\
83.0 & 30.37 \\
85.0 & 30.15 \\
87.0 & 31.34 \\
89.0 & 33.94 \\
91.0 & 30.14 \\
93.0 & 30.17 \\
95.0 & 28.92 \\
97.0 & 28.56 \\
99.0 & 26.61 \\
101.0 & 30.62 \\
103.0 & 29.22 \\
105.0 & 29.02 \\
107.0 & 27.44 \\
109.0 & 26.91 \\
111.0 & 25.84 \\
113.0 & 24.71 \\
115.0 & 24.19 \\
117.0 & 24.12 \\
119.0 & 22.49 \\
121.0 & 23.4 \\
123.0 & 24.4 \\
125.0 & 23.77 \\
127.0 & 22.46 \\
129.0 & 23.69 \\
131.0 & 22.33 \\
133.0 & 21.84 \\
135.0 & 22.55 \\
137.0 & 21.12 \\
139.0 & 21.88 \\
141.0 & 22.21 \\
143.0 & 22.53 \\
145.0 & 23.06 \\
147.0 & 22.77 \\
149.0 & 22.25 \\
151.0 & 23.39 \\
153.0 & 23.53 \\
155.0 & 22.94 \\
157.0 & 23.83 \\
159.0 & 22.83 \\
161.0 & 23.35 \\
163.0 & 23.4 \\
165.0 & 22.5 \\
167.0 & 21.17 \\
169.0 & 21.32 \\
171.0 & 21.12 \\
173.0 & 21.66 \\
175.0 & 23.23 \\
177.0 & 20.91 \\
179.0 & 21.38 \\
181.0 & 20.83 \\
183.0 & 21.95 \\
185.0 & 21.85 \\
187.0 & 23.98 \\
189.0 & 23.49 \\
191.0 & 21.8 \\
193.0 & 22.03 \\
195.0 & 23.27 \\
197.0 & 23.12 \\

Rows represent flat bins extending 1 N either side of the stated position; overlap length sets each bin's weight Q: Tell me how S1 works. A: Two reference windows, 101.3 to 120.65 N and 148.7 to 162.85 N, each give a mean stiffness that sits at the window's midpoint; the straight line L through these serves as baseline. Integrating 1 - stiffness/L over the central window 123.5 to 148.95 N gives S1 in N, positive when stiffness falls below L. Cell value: 1.99 N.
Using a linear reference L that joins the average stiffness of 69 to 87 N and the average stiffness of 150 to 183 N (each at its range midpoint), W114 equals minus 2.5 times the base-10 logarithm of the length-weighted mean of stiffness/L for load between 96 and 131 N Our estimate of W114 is 0.10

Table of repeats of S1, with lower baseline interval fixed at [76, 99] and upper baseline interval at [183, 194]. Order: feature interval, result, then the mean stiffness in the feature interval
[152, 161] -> 0.6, 23.3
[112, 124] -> 1.8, 23.9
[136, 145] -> 1.5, 22.1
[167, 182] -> 1.4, 21.5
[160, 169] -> 0.7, 22.5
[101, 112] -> 0.4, 28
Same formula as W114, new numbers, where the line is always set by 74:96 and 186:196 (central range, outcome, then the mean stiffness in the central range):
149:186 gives 0.11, 22.3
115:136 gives 0.20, 23.2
